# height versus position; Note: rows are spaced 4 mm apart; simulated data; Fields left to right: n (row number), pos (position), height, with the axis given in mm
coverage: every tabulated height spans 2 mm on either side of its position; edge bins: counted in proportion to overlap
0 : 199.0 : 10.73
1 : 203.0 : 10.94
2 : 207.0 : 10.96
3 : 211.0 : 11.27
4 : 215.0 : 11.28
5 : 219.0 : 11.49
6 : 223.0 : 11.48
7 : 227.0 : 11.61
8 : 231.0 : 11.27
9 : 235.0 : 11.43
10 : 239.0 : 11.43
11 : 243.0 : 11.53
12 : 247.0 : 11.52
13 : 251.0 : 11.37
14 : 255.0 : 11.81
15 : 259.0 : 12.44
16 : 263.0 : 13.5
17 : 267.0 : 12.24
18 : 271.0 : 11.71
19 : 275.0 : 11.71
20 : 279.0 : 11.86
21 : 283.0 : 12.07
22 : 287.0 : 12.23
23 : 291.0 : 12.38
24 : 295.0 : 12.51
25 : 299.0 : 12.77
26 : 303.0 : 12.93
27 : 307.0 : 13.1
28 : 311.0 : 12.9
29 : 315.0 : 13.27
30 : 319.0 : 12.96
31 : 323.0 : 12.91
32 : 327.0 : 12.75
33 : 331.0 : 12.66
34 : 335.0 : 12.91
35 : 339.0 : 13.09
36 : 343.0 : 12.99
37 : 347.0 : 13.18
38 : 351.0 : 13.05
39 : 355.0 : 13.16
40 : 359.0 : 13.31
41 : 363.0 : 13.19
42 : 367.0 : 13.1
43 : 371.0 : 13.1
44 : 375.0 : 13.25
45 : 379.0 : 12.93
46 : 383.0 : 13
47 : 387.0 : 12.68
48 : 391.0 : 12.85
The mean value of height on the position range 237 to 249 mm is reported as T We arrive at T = 11.5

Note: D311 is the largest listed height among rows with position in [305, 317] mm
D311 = 13.27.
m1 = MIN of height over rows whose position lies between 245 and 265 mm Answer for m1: 11.37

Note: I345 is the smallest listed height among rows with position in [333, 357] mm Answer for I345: 12.91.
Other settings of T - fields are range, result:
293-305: 12.7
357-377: 13.2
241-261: 11.7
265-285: 11.9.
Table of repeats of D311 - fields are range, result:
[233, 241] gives 11.43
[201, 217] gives 11.28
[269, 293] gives 12.38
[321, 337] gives 12.91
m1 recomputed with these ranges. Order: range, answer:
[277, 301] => 11.86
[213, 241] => 11.27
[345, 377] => 13.05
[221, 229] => 11.48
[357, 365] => 13.19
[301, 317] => 12.9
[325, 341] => 12.66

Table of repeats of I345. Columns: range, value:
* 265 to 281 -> 11.71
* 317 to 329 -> 12.75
